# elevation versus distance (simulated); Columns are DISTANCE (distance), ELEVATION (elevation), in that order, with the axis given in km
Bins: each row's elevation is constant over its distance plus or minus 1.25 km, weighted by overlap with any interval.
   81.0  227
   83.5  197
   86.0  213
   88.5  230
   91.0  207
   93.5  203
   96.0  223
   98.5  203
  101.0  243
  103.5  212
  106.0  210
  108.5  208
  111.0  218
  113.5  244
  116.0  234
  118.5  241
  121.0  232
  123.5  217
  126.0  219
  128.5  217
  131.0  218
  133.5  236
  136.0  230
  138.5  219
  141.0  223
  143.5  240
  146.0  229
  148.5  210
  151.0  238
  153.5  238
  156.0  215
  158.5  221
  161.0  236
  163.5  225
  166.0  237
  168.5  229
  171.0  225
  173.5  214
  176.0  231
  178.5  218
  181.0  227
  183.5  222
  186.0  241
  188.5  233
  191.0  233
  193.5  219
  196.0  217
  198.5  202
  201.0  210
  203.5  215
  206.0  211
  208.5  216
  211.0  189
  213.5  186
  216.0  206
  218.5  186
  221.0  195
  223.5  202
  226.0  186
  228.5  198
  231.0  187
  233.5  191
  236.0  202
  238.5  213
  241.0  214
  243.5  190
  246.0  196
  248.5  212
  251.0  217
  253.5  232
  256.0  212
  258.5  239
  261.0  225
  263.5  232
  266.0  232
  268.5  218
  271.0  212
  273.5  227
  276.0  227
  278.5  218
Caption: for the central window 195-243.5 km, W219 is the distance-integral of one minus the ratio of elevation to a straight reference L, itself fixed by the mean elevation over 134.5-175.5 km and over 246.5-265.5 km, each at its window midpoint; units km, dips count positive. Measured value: 5.1 km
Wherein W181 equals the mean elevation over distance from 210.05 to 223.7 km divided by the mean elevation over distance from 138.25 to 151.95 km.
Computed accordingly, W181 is 0.85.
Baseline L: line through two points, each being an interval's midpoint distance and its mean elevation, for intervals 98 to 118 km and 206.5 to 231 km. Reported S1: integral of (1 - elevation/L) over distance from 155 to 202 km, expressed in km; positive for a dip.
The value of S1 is -4.2 km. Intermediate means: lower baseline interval 223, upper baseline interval 196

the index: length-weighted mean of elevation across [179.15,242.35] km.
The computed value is 208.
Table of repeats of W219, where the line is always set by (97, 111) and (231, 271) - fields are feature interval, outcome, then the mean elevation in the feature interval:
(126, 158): -1.6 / 226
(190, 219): 0.9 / 208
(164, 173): -0.6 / 229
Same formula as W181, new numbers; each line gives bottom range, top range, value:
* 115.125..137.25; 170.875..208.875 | 0.97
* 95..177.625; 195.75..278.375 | 0.93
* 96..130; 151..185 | 1.02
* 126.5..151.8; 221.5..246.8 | 0.88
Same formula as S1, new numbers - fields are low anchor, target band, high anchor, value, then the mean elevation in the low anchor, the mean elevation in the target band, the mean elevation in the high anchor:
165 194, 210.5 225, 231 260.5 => 1.6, 228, 194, 210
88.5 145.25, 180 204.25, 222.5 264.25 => -0.9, 223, 222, 208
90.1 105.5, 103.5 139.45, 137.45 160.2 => -0.6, 215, 224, 226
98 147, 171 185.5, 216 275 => -0.4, 225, 224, 209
